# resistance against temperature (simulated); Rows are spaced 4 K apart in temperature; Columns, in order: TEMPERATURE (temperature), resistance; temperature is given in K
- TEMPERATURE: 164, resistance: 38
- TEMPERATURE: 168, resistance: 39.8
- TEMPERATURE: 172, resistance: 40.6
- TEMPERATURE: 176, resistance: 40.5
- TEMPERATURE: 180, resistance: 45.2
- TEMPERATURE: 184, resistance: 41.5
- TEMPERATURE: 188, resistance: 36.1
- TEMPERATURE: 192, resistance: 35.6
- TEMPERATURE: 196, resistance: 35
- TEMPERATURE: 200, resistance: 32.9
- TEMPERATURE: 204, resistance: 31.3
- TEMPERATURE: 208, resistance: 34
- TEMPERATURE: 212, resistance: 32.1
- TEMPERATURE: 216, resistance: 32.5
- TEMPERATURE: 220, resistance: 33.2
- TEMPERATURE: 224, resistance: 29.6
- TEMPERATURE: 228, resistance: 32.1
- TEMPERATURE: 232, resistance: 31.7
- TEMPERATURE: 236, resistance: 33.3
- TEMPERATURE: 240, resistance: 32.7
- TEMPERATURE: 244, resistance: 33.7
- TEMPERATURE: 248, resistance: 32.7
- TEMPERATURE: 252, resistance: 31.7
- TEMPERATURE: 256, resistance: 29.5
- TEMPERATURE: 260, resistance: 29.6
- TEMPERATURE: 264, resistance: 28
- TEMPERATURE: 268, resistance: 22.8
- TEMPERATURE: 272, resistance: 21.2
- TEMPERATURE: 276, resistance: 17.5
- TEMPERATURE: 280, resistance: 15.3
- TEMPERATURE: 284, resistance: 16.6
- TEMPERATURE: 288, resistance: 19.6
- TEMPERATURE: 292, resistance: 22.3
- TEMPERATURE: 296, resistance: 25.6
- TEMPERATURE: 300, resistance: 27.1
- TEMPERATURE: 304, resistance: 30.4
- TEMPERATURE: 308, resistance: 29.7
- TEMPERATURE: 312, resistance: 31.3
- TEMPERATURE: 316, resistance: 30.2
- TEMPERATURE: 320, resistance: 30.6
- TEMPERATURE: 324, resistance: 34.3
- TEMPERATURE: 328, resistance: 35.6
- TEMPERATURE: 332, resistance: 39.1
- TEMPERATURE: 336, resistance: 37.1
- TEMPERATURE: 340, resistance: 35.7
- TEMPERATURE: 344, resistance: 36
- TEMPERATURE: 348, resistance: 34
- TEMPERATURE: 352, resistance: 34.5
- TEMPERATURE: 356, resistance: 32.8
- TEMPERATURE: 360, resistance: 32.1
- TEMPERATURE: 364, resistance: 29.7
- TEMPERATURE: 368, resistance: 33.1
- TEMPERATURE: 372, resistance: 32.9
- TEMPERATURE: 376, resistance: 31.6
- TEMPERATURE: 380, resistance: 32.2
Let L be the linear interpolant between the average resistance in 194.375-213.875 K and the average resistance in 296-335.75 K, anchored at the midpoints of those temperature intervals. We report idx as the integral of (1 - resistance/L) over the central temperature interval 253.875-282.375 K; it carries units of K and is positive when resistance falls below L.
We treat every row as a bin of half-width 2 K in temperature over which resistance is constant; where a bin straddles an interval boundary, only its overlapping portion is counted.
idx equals 7.96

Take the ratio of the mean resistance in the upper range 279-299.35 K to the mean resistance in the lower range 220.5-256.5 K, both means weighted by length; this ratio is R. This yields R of 0.64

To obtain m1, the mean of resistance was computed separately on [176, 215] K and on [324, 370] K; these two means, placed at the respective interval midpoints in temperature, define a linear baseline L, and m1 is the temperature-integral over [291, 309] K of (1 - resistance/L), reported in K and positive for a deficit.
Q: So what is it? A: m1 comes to 4.05 K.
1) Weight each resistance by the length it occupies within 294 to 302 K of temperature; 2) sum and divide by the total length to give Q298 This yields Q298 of 26.4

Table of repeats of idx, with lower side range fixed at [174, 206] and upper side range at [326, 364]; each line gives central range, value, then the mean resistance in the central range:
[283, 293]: 4.5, 19.5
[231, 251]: 2.0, 32.8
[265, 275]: 3.9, 22.1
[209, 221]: 1.4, 32.7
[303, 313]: 1.4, 30.4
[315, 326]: 1.1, 31.8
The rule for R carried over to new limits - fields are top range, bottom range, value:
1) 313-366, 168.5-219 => 0.93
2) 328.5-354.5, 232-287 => 1.35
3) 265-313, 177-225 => 0.66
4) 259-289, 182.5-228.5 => 0.62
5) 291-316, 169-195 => 0.71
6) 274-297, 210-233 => 0.60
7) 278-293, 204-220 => 0.56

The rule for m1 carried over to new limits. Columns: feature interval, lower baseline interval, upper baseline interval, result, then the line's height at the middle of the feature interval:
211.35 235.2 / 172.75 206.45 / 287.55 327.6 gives 2.02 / 34.9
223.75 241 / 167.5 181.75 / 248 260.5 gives 0.84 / 33.7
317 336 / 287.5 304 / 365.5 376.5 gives -4.66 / 28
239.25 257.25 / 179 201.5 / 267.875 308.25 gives -2.32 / 28.4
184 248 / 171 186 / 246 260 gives 5.43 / 36.5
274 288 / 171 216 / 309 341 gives 7.21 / 34.9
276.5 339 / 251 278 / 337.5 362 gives 4.37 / 30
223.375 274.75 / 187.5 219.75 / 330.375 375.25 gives 6.11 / 33.7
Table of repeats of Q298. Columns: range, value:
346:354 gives 34.2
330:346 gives 37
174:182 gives 42.9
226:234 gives 31.9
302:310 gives 30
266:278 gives 20.5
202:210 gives 32.6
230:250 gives 32.8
